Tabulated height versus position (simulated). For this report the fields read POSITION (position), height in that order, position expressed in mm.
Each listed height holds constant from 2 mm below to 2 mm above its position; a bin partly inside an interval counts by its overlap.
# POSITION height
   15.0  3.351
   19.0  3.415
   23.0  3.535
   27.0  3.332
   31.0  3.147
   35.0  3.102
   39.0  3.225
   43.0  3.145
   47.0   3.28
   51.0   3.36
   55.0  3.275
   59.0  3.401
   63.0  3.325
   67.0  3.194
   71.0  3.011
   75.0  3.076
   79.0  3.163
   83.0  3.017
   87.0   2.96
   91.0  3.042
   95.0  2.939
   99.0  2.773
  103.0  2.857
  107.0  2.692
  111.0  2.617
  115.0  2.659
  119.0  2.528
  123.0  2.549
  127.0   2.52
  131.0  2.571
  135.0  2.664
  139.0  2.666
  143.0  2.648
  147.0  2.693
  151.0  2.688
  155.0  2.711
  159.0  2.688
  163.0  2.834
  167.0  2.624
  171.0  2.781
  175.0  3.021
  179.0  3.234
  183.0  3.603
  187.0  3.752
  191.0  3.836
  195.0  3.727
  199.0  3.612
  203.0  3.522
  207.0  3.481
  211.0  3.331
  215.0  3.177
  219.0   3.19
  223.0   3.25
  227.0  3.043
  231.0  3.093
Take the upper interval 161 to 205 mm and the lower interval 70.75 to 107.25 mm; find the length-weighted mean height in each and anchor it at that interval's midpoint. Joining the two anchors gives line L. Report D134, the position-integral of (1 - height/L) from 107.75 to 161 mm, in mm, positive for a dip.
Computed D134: 8.6 mm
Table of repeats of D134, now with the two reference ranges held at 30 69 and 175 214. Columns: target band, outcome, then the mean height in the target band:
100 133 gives 7.3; 2.63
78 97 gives 1.7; 3.02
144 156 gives 2.6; 2.69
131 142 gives 2.5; 2.65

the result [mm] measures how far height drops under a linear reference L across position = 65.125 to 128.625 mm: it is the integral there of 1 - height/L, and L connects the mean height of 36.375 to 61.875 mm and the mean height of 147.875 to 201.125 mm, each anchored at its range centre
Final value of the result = 7.48 mm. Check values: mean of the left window 3.28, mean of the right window 3.15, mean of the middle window 2.85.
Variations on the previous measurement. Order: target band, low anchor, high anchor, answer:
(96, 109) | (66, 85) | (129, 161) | 0.6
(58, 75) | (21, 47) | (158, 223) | 0.3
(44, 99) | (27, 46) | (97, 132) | -3.8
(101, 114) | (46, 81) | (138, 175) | 1.2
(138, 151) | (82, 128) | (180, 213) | 1.9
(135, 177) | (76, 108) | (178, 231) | 6.4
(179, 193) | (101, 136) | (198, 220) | -2.1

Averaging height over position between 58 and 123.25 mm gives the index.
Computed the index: 2.93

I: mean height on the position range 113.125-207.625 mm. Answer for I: 2.98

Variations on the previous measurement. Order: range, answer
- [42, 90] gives 3.18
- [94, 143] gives 2.66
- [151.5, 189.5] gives 3.02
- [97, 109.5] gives 2.77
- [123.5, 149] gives 2.62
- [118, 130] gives 2.54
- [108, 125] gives 2.59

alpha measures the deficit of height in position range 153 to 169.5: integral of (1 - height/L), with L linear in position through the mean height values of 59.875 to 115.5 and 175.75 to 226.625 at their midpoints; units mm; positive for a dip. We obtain 2.84 mm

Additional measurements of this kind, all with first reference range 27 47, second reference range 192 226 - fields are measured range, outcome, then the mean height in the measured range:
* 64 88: 1.1 mm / 3.09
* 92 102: 1.2 mm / 2.87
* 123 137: 3.1 mm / 2.58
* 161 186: 2.4 mm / 3.05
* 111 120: 1.9 mm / 2.61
